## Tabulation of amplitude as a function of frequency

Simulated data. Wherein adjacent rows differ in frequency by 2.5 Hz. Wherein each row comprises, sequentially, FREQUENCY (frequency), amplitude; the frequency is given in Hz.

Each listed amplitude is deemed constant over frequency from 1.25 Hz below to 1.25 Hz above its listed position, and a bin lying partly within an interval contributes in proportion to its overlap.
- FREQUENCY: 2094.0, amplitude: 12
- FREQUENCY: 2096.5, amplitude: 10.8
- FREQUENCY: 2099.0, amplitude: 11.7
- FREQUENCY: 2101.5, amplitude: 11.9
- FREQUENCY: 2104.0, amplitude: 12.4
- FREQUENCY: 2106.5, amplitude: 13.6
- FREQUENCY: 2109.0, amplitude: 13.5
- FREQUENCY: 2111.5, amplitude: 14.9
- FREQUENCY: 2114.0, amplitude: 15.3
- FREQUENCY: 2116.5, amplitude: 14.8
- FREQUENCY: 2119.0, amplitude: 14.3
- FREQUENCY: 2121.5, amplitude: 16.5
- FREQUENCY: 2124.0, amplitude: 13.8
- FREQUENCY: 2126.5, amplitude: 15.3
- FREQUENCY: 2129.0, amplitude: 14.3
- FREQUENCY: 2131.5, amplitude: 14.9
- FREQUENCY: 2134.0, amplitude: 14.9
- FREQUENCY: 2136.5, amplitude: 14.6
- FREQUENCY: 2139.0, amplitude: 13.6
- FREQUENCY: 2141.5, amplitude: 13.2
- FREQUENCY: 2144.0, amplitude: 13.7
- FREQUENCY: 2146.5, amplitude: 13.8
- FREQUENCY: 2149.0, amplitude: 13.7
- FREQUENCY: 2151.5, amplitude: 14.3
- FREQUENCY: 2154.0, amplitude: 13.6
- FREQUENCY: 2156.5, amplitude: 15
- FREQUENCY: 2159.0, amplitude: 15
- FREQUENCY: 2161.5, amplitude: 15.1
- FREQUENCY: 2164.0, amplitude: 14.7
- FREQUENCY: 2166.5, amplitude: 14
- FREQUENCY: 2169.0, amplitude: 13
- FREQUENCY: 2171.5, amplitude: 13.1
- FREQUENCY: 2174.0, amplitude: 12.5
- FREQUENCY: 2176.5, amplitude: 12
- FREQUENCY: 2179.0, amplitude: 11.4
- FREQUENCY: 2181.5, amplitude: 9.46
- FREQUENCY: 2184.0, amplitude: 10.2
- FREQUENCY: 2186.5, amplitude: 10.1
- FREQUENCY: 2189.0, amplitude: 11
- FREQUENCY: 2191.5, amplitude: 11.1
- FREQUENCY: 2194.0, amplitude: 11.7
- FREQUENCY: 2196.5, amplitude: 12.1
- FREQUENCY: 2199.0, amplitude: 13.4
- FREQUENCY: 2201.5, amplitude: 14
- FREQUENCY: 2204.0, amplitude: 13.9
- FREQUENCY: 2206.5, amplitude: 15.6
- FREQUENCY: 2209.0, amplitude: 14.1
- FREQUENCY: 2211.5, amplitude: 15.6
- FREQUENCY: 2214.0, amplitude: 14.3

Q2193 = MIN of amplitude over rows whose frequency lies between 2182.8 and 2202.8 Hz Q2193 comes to 10.1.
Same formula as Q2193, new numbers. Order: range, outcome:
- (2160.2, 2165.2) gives 14.7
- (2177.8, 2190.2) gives 9.46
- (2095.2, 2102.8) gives 10.8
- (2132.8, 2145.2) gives 13.2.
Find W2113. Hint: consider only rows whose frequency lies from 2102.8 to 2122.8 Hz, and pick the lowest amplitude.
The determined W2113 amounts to 12.4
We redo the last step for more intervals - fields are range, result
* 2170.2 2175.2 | 12.5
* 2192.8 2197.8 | 11.7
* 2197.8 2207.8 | 13.4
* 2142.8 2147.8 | 13.7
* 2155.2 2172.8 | 13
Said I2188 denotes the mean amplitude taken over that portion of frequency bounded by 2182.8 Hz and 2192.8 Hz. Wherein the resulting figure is 10.6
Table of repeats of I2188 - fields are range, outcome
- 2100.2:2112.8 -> 13.3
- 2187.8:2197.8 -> 11.5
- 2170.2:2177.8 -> 12.5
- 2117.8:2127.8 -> 15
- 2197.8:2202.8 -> 13.7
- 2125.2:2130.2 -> 14.8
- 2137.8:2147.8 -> 13.6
